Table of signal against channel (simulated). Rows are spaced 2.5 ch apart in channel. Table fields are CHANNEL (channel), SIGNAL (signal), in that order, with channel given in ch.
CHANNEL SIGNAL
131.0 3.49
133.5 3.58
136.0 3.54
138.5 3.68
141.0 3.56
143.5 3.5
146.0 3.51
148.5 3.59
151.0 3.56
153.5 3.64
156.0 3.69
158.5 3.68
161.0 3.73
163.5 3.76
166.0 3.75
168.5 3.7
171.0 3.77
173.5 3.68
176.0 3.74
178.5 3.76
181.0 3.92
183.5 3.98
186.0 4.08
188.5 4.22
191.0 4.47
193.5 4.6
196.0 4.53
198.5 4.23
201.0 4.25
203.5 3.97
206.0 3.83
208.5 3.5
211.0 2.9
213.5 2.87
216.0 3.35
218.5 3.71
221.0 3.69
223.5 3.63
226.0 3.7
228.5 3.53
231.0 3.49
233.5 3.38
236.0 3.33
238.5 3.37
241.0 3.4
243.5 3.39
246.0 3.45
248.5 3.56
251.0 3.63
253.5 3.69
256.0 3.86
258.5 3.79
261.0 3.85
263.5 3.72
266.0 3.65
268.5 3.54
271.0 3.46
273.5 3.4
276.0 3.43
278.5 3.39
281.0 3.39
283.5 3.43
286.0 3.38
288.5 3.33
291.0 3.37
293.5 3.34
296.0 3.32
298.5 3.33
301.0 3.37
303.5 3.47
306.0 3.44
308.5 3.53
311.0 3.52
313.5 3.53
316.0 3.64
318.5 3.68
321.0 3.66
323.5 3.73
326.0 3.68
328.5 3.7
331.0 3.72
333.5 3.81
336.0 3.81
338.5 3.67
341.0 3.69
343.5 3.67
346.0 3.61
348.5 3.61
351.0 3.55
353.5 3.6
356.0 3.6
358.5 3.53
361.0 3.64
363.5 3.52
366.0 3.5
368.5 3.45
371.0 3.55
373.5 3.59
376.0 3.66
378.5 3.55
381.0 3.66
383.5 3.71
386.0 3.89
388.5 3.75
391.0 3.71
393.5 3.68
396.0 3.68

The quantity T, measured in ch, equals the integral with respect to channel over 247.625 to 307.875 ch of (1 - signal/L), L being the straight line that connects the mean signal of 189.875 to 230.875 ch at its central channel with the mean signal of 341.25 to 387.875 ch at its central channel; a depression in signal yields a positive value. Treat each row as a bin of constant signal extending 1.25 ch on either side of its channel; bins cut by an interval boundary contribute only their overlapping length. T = 3.3 ch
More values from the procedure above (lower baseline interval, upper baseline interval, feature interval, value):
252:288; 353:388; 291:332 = 0.5 ch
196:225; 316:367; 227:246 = 1.3 ch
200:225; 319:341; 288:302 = 1.3 ch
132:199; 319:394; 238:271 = 1.2 ch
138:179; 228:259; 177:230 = -3.7 ch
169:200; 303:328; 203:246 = 5.1 ch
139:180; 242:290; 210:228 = 0.9 ch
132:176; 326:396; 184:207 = -3.7 ch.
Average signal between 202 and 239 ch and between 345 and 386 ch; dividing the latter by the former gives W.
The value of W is 1.03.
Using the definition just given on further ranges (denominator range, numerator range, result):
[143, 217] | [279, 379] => 0.94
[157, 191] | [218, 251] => 0.91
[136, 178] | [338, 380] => 0.98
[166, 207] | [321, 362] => 0.91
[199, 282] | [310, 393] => 1.02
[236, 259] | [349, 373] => 1.00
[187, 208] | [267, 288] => 0.81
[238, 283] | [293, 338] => 1.01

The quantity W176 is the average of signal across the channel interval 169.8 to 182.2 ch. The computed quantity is 3.77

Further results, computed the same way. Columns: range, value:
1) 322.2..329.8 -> 3.7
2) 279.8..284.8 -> 3.41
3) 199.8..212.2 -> 3.69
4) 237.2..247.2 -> 3.4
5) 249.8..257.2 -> 3.73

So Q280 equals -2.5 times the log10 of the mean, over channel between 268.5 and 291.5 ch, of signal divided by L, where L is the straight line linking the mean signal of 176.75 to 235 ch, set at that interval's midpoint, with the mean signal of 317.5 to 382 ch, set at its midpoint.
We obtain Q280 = 0.09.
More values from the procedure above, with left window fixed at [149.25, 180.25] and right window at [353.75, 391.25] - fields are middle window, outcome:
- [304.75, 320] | 0.03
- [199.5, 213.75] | 0.02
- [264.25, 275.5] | 0.04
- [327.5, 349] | -0.02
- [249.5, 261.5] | -0.03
